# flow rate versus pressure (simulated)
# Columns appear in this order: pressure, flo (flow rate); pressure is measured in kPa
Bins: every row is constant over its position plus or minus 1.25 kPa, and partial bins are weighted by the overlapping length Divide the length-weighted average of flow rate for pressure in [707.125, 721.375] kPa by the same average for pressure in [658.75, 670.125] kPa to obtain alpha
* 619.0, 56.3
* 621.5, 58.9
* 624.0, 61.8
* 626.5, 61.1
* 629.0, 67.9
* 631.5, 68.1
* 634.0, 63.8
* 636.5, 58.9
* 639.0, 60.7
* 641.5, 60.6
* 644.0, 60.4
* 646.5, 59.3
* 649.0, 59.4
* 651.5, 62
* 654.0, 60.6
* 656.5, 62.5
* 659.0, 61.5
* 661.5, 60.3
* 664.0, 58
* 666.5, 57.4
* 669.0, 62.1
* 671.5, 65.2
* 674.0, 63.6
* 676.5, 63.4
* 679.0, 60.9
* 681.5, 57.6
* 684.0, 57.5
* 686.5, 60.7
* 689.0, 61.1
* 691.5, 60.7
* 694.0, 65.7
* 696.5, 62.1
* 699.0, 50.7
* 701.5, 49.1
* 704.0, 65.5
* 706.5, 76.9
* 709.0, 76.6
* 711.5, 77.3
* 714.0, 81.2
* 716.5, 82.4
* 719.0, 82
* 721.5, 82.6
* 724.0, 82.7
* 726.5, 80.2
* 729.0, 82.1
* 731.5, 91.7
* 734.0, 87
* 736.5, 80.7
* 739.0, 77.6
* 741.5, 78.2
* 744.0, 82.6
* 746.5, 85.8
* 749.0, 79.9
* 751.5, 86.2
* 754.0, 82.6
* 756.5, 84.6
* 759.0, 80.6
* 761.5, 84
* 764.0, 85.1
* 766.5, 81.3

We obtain 1.34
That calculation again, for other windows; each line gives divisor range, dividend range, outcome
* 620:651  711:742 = 1.33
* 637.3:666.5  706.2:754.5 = 1.36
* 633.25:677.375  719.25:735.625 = 1.38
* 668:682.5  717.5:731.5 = 1.33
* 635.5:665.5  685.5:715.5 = 1.09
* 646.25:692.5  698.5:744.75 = 1.28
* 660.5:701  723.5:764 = 1.38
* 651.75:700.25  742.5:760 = 1.37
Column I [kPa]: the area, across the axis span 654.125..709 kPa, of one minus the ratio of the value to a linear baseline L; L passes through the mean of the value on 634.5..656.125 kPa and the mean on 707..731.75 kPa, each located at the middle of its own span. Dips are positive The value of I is 7.0 kPa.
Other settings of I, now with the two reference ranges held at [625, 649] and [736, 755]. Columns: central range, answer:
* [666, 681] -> 1.4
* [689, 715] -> 2.7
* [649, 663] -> 0.9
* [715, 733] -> -1.3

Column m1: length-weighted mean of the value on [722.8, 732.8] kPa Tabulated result 84.2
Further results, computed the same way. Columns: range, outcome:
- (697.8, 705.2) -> 55.1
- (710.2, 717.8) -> 80.3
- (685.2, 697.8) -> 62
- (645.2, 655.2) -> 60.3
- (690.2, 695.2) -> 63.2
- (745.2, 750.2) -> 82.9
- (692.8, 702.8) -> 56.9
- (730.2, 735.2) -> 89.3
